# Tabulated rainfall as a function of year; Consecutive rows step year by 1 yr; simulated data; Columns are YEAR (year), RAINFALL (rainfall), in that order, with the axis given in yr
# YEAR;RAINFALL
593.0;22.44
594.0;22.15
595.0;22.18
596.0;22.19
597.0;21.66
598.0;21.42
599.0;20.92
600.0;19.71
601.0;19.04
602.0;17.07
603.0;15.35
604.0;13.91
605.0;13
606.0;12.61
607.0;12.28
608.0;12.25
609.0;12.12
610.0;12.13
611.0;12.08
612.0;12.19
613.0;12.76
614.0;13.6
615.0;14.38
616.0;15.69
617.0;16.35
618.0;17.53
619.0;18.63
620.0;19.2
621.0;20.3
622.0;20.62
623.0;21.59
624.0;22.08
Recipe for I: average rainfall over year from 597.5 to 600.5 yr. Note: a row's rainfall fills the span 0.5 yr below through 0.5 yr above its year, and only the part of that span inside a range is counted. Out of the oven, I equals 20.7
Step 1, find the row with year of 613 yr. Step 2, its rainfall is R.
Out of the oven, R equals 12.76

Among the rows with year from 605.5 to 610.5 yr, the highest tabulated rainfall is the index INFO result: 12.61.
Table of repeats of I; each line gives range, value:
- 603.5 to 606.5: 13.2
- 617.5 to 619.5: 18.1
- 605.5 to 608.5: 12.4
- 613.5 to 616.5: 14.6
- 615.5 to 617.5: 16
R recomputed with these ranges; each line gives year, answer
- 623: 21.59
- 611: 12.08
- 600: 19.71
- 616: 15.69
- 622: 20.62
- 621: 20.3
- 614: 13.6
